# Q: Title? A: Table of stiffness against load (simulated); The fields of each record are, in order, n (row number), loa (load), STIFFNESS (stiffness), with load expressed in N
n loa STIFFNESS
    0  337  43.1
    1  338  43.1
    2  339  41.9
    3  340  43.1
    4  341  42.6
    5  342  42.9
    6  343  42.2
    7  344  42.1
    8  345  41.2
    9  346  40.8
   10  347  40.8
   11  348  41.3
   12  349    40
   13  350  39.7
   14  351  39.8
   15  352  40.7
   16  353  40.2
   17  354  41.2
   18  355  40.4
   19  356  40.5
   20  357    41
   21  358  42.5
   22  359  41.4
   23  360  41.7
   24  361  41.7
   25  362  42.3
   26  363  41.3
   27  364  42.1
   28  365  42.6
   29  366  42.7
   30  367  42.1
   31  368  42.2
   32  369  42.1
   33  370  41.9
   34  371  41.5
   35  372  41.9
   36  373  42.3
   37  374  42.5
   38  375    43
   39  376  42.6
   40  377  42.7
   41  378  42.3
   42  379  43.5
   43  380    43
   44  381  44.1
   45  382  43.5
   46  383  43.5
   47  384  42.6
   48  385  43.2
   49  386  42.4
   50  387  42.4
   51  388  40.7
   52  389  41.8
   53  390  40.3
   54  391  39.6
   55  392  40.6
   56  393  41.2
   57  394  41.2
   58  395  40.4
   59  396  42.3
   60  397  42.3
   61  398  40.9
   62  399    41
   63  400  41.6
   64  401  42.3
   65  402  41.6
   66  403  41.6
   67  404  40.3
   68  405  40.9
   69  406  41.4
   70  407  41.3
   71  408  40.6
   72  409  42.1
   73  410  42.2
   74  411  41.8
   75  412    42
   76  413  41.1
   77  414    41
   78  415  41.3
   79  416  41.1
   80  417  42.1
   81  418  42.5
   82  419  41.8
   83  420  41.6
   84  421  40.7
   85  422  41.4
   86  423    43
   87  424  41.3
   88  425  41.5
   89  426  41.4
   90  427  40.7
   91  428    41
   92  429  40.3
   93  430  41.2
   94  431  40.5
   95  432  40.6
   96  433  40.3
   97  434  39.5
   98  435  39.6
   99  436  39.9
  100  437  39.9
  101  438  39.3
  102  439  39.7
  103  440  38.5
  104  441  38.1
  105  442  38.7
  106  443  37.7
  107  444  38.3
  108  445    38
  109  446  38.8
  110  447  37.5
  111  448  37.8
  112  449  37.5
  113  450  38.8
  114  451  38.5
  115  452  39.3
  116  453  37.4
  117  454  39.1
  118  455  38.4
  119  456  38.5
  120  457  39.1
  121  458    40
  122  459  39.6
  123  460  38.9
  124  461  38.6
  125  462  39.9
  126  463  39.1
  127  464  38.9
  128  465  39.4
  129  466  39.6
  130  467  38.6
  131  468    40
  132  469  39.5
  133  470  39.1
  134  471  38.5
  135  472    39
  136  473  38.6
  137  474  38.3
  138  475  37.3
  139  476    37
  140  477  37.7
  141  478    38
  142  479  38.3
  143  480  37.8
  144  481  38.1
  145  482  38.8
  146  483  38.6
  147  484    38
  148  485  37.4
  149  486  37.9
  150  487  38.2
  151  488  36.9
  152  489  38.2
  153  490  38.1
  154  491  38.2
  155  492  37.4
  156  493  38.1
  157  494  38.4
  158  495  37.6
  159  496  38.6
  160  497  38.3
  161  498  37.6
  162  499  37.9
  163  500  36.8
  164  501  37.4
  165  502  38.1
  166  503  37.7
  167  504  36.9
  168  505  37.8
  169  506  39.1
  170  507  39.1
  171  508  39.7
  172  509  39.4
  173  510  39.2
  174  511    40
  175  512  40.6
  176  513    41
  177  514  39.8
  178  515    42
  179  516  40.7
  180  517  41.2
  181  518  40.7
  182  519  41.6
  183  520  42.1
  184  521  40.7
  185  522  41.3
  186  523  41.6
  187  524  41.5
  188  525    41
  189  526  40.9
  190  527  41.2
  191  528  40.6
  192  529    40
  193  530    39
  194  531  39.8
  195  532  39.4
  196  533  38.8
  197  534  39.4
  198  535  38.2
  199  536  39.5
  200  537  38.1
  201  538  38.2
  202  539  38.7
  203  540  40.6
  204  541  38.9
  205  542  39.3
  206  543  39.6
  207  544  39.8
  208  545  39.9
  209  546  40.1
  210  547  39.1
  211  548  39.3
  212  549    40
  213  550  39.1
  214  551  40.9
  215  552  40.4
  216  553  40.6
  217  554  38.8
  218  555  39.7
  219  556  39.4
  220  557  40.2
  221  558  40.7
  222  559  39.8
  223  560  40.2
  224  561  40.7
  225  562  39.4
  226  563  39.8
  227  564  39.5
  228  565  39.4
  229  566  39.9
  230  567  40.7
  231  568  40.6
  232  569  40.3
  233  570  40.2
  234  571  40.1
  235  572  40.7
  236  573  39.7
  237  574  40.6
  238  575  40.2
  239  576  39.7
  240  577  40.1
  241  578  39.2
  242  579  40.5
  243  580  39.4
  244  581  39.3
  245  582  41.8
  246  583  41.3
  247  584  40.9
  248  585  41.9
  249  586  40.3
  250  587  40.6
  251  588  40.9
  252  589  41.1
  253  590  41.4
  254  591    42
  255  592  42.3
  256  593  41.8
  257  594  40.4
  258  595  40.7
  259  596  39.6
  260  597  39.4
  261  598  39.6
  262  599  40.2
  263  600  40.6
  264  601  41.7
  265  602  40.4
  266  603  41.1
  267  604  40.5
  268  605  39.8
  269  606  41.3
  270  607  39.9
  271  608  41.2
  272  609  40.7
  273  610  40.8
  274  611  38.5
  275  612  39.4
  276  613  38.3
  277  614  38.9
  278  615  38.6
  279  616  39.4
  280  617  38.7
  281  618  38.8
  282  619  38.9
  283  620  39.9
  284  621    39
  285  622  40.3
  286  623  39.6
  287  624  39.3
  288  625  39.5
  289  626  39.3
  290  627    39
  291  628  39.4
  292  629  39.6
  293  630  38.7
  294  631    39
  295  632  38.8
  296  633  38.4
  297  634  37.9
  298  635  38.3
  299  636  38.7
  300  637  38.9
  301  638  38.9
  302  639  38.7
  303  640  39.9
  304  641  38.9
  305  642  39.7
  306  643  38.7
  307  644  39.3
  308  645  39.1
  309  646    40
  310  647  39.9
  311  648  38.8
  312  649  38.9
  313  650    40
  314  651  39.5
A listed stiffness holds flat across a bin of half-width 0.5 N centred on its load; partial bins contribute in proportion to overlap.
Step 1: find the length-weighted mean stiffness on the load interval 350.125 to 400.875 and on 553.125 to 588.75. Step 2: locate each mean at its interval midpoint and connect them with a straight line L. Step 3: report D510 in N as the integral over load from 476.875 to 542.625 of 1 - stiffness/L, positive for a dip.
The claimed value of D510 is 2.54 N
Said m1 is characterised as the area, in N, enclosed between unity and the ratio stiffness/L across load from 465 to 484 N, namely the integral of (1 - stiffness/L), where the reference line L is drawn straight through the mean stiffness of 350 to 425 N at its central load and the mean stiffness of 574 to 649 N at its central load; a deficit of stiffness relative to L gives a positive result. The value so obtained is 1.2 N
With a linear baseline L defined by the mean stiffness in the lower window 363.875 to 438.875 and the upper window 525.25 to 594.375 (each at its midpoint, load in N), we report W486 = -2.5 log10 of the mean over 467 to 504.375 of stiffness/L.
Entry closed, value 0.07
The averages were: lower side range 41.6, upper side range 40.1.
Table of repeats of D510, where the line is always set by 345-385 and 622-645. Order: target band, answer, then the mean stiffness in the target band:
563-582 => -0.2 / 40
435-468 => 1.7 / 38.8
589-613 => -0.7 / 40.5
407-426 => -0.1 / 41.6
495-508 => 0.8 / 38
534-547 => 0.3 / 39.2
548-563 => 0.0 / 40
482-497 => 0.9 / 38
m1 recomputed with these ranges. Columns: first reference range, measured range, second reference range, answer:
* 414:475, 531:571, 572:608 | 0.6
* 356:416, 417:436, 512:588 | 0.2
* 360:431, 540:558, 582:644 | 0.3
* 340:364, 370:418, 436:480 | -1.9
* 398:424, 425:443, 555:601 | 0.6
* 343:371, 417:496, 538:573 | 2.9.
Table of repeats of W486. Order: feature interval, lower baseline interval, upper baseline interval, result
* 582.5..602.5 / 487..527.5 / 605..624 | -0.04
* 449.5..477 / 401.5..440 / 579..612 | 0.06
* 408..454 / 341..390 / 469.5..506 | -0.01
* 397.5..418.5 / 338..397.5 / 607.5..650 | 0.00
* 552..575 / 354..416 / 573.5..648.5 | 0.01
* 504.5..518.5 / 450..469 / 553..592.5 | -0.01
